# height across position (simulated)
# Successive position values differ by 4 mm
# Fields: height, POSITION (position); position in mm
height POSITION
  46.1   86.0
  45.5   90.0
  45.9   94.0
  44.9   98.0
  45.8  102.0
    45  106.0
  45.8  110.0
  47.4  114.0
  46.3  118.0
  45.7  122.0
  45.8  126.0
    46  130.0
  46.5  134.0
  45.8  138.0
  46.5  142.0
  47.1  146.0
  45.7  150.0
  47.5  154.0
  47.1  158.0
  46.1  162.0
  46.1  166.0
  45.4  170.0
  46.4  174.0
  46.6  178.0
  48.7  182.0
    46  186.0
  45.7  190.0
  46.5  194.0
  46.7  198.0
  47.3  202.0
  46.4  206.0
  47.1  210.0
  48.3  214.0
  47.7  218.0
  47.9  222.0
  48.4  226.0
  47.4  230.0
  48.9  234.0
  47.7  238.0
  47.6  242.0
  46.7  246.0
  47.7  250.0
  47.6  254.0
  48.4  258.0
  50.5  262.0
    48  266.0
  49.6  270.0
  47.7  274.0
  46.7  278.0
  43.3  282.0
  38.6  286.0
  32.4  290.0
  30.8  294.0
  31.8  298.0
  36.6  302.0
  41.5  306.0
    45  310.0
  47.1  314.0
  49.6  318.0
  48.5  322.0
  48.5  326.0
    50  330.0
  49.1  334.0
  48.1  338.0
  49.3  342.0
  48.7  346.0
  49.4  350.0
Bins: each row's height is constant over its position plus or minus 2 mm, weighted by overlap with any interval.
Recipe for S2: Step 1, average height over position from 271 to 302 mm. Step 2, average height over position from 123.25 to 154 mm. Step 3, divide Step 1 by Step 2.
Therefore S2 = 0.84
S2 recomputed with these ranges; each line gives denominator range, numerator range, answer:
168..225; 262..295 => 0.92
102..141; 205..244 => 1.04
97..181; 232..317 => 0.95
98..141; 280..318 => 0.85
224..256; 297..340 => 0.95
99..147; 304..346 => 1.04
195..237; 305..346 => 1.01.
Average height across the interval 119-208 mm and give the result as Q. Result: 46.4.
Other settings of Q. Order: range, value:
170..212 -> 46.7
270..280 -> 47.7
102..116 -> 46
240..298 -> 44.2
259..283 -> 47.8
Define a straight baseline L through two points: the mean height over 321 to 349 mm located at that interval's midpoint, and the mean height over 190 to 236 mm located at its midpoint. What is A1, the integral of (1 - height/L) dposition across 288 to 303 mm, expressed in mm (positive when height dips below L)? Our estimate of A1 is 4.9 mm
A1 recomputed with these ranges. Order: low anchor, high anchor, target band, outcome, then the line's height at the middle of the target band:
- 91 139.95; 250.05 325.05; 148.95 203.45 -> -1.7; 45.1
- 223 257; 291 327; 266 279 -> -0.9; 44.9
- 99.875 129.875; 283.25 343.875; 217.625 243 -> -2.1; 44.3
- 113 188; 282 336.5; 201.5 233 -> -2.0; 44.7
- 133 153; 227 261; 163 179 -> 0.2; 46.8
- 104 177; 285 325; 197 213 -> -1.1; 44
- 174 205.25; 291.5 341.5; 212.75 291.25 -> -2.2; 45.4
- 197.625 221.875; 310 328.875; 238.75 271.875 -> -0.4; 47.7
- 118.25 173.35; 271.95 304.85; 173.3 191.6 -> -1.0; 44.3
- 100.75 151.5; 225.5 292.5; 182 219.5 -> -0.7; 46.1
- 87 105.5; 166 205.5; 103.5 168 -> -0.4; 46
